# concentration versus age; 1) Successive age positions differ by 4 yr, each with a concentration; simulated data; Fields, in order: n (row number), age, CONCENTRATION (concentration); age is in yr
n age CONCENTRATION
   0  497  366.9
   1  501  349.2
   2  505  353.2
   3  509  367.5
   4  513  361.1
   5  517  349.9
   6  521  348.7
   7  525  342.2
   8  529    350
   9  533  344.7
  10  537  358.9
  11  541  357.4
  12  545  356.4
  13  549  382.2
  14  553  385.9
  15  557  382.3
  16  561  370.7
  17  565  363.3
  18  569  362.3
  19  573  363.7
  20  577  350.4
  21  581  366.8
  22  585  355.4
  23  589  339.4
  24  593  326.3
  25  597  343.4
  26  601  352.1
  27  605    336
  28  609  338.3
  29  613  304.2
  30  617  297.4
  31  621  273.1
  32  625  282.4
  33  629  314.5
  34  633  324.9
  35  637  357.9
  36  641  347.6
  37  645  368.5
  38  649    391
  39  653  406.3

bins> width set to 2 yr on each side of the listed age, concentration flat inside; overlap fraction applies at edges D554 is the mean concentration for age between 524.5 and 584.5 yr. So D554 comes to 363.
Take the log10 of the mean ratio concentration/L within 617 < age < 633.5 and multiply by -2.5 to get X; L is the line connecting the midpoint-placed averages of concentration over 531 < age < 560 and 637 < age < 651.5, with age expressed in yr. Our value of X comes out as 0.24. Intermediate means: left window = 367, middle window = 296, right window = 369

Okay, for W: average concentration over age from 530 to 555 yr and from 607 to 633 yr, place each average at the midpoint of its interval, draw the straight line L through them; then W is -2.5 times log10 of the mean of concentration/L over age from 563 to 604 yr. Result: -0.06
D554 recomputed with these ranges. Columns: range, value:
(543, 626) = 345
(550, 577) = 370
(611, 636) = 302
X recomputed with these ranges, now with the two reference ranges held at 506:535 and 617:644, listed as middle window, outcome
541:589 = -0.085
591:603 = -0.042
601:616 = -0.011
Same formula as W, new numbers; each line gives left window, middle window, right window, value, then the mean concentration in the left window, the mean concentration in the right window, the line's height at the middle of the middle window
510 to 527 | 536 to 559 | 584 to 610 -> -0.071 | 351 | 341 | 348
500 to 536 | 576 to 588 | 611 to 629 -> -0.137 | 352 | 292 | 314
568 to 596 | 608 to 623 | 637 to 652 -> 0.198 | 351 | 370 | 361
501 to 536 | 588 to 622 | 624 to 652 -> 0.074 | 352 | 345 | 347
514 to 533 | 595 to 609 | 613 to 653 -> -0.023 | 348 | 331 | 336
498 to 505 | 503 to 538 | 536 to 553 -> 0.019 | 353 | 367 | 359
